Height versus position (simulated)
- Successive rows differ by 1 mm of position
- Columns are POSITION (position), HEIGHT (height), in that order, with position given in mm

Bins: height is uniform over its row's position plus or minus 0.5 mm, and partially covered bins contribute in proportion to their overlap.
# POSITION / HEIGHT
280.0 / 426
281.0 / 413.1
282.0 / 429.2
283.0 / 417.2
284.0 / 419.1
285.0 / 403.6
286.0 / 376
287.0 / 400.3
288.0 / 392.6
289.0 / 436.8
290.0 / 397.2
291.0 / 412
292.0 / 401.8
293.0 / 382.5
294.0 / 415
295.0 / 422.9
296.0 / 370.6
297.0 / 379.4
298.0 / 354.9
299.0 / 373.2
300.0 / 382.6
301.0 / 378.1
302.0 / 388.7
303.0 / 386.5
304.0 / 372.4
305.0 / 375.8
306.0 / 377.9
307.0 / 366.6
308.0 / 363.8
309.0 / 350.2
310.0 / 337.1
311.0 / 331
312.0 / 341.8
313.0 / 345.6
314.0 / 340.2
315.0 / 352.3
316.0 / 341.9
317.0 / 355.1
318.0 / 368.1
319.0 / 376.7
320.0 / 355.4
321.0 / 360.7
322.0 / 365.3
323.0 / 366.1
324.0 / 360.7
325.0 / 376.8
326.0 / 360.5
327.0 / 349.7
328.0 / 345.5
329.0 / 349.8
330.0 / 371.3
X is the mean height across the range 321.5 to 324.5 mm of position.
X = 364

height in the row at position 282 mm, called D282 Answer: 429.2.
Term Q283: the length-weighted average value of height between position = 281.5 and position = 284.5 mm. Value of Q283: 422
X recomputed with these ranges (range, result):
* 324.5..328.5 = 358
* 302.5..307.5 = 376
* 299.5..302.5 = 383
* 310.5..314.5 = 340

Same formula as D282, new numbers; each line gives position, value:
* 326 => 360.5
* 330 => 371.3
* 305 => 375.8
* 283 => 417.2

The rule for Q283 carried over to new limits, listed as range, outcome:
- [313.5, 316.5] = 345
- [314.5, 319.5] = 359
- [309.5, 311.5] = 334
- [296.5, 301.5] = 374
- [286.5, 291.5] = 408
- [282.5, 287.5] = 403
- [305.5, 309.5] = 365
